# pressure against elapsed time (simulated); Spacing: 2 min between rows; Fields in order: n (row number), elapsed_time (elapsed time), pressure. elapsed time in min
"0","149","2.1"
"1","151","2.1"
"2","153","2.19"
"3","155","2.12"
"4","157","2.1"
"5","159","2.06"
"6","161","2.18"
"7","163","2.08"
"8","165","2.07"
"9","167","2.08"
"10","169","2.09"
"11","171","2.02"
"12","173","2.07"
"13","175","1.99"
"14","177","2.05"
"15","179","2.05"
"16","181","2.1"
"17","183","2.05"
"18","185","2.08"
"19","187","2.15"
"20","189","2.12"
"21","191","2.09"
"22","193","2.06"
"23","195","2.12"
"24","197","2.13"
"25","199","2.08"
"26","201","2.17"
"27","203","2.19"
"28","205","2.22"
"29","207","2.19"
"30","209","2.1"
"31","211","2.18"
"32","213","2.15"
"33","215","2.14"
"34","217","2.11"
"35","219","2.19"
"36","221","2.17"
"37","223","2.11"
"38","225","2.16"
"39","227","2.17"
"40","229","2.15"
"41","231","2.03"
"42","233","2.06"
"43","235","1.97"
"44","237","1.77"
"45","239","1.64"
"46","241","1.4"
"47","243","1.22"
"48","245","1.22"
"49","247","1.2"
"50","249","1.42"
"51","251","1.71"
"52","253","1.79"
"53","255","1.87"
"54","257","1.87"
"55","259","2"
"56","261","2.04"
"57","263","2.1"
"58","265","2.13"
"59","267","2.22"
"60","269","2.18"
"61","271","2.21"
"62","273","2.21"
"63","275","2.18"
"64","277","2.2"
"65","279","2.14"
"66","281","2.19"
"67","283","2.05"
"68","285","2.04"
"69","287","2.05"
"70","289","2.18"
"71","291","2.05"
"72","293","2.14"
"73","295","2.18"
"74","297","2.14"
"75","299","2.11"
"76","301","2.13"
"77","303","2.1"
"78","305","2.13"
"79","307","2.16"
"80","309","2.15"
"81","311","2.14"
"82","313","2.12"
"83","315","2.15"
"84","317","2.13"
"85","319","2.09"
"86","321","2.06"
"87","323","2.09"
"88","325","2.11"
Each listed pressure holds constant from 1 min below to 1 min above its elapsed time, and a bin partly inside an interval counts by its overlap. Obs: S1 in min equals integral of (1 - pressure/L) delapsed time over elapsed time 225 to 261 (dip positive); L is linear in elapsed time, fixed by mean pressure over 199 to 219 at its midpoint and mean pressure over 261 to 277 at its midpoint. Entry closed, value 6.81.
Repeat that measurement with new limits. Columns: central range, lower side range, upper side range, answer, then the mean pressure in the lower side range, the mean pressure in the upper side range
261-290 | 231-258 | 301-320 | -4.30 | 1.64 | 2.13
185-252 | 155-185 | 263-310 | 4.30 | 2.07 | 2.14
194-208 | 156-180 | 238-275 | -1.30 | 2.07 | 1.81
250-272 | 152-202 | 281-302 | 0.99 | 2.09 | 2.11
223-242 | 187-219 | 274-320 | 1.76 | 2.14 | 2.13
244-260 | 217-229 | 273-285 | 3.84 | 2.15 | 2.15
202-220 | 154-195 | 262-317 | -0.54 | 2.08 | 2.14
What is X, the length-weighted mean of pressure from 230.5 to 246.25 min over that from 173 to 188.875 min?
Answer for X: 0.79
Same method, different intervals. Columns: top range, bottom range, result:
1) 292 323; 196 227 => 0.99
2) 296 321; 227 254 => 1.27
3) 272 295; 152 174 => 1.02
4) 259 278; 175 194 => 1.04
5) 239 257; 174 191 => 0.73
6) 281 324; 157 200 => 1.02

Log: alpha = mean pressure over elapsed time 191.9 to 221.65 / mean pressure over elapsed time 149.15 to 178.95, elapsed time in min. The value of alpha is 1.03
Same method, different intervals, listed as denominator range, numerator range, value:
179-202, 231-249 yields 0.75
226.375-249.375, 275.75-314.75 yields 1.26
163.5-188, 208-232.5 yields 1.03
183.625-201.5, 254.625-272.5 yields 0.99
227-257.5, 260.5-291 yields 1.26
